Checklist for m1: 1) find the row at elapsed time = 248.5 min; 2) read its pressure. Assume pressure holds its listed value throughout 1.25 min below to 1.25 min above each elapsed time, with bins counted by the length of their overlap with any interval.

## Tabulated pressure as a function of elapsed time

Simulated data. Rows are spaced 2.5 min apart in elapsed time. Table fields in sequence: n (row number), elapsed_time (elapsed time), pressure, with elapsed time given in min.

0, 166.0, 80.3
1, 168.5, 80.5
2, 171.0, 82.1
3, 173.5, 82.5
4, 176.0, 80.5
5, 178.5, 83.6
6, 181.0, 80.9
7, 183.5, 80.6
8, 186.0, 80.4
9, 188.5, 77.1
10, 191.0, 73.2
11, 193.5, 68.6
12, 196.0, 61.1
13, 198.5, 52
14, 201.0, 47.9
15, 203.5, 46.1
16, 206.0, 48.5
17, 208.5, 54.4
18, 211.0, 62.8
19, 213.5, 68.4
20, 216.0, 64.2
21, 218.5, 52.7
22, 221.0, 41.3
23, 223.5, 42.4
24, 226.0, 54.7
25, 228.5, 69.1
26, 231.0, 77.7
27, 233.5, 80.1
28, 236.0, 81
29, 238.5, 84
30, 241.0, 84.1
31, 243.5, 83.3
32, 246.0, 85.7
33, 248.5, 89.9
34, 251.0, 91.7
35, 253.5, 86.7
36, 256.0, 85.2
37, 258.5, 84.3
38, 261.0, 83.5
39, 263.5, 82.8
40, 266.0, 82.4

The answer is 89.9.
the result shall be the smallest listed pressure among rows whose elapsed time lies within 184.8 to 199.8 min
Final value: 52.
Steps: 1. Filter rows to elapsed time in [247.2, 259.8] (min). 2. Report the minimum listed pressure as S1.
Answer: 84.3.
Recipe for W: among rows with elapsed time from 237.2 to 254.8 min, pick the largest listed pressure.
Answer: 91.7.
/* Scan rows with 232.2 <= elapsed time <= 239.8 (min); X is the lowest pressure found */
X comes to 80.1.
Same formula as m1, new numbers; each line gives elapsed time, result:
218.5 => 52.7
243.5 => 83.3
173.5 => 82.5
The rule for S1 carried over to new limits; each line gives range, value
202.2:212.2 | 46.1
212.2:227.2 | 41.3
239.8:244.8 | 83.3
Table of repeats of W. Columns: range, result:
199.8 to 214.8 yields 68.4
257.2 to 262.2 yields 84.3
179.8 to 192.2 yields 80.9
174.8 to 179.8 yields 83.6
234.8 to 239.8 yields 84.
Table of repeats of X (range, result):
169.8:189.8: 77.1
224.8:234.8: 54.7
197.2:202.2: 47.9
